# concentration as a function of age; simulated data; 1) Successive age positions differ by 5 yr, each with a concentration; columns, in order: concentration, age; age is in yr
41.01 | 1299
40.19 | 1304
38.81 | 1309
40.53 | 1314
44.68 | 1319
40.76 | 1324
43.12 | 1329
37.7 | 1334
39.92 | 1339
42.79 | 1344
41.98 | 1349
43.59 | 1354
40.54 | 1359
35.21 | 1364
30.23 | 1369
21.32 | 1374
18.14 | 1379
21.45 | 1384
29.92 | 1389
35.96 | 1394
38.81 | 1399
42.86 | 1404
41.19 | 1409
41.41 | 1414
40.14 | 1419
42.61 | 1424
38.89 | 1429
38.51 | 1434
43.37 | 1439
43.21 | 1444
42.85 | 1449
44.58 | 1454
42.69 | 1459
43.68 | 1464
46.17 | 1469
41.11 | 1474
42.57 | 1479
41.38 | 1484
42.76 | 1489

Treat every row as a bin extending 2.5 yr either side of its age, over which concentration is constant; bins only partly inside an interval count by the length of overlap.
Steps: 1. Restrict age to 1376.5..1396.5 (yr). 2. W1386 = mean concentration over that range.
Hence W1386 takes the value 26.4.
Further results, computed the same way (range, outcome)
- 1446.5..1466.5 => 43.4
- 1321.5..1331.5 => 41.9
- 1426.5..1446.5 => 41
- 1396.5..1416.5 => 41.1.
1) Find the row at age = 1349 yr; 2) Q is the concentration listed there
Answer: 41.98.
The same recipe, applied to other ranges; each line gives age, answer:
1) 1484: 41.38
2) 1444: 43.21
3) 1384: 21.45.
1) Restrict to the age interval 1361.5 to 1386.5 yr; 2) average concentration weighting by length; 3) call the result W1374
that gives 25.3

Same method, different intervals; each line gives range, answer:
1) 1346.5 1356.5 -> 42.8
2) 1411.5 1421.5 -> 40.8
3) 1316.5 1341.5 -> 41.2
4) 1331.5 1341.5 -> 38.8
